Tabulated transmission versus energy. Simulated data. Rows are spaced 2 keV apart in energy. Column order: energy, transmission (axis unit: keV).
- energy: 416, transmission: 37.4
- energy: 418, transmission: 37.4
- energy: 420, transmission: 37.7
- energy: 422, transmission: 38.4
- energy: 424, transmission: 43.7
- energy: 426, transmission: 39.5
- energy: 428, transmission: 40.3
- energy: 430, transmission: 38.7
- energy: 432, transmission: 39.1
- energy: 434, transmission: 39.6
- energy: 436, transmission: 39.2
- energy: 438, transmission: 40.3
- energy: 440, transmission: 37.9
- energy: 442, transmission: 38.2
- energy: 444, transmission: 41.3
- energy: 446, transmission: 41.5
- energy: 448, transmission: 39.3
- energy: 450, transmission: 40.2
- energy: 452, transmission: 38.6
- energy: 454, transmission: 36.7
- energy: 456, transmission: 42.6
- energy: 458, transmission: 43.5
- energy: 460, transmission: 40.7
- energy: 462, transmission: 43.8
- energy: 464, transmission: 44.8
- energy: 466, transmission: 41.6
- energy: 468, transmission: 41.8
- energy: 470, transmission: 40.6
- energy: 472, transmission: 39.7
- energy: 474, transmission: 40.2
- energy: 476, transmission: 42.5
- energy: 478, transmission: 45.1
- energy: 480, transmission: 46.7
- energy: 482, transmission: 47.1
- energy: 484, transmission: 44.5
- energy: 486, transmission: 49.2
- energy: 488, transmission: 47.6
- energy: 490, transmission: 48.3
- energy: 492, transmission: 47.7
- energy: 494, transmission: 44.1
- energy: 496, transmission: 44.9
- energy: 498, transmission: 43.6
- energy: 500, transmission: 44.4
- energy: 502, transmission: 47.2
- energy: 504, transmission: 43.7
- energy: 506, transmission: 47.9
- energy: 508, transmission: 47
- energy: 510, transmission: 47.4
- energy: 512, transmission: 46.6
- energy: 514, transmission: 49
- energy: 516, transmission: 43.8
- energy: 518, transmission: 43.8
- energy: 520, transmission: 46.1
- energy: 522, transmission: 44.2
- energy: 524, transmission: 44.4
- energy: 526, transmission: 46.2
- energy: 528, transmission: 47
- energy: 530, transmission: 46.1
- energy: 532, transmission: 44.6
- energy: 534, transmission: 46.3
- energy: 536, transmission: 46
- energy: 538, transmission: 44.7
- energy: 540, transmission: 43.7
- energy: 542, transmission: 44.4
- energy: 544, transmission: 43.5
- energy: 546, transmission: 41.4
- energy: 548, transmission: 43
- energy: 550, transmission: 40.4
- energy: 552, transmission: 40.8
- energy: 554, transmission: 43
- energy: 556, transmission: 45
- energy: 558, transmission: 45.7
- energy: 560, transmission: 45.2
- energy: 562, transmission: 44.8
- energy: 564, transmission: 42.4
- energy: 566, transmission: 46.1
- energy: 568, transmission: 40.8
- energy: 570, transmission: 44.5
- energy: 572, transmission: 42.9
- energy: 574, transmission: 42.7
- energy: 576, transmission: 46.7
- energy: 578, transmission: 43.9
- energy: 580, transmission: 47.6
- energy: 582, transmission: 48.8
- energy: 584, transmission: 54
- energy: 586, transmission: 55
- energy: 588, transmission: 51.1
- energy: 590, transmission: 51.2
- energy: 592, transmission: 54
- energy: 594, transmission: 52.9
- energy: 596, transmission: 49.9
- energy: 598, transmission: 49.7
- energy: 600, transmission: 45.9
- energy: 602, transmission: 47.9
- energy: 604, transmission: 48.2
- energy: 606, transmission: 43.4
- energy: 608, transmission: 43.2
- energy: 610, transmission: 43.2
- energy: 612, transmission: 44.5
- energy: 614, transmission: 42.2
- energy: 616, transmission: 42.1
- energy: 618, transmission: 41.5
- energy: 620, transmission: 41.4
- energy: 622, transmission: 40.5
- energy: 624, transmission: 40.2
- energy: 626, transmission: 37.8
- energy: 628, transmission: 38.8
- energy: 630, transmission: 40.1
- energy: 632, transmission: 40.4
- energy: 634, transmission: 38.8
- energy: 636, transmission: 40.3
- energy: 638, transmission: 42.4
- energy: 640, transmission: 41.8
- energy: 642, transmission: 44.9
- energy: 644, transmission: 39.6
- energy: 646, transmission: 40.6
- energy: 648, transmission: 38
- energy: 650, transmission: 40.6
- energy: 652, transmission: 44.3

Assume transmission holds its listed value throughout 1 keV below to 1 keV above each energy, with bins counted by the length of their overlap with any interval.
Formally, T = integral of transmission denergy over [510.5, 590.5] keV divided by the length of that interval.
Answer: 45.4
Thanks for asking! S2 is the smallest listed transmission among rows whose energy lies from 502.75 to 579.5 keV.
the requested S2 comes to 40.4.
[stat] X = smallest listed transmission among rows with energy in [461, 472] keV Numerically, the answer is 39.7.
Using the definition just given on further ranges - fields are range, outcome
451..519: 36.7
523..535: 44.4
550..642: 37.8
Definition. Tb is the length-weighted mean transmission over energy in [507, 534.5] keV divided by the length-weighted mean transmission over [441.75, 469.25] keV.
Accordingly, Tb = 1.12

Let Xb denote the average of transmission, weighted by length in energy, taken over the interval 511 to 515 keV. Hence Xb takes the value 47.8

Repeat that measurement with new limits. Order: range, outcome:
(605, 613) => 43.6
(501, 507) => 46.3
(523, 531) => 45.9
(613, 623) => 41.5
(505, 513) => 47.2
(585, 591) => 52.4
